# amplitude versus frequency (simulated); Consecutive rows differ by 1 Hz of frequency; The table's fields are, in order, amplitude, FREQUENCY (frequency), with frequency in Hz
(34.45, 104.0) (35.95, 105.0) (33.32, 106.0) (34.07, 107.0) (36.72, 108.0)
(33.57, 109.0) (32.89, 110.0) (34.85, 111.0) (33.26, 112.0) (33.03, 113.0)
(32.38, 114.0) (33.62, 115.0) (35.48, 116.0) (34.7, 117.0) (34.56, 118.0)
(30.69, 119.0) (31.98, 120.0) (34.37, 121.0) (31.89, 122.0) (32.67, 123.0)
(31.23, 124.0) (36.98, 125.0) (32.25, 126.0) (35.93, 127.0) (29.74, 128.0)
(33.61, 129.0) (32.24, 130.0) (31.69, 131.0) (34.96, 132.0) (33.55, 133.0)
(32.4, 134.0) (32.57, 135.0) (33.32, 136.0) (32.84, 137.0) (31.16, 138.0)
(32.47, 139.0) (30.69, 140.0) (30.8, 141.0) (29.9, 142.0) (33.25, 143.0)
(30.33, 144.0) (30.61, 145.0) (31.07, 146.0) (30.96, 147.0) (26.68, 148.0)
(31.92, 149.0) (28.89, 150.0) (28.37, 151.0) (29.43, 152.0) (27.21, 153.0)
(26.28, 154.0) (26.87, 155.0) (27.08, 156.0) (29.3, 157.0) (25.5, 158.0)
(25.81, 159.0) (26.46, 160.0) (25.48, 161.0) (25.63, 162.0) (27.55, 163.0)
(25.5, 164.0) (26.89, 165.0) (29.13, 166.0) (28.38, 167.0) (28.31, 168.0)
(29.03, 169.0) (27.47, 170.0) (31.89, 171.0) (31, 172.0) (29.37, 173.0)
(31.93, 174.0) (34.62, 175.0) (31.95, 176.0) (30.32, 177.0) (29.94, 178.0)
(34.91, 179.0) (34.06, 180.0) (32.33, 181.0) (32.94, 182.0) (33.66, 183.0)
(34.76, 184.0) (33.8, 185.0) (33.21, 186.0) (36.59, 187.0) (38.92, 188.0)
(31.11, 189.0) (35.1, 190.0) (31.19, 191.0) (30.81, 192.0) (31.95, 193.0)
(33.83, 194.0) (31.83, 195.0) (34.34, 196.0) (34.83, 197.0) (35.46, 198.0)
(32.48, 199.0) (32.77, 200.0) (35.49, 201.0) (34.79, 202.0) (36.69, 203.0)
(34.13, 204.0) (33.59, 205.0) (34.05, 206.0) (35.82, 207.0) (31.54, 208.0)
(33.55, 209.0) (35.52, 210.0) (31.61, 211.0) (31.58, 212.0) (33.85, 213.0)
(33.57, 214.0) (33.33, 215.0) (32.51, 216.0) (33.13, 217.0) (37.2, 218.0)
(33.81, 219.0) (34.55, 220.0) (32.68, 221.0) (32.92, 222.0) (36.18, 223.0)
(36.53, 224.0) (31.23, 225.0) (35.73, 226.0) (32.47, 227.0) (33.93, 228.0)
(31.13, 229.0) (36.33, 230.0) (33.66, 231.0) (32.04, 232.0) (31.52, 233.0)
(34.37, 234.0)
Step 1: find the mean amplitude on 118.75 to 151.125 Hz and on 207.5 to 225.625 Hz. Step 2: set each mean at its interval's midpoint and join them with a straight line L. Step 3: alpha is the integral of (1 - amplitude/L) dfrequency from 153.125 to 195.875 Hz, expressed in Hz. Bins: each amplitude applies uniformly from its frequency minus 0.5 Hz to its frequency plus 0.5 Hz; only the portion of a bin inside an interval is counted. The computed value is 2.9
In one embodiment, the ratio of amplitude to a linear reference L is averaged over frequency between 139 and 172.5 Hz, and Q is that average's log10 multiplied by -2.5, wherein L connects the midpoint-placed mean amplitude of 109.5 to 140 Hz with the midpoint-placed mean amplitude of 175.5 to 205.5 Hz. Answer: 0.164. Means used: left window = 33.1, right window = 33.6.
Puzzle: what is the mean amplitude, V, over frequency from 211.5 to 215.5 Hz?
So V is 33.1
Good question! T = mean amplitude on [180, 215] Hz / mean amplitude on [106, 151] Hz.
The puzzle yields 1.0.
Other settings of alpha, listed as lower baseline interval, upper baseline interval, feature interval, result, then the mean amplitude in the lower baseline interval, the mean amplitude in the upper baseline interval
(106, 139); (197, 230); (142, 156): 1.7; 33.3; 33.9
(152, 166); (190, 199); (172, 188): -1.3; 26.8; 33.1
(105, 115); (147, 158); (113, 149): -1.5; 33.9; 28.2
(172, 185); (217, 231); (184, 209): -0.6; 32.6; 34.1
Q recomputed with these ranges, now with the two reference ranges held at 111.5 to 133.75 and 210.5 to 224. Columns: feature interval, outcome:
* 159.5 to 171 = 0.21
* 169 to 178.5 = 0.09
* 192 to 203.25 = -0.01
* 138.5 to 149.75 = 0.09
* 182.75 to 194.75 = 0.00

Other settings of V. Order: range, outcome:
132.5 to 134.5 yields 33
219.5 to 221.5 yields 33.6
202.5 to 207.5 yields 34.9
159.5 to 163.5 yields 26.3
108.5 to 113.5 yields 33.5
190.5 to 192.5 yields 31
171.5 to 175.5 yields 31.7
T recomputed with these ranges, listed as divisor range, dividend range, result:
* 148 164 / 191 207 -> 1.23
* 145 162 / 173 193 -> 1.19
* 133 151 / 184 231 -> 1.09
